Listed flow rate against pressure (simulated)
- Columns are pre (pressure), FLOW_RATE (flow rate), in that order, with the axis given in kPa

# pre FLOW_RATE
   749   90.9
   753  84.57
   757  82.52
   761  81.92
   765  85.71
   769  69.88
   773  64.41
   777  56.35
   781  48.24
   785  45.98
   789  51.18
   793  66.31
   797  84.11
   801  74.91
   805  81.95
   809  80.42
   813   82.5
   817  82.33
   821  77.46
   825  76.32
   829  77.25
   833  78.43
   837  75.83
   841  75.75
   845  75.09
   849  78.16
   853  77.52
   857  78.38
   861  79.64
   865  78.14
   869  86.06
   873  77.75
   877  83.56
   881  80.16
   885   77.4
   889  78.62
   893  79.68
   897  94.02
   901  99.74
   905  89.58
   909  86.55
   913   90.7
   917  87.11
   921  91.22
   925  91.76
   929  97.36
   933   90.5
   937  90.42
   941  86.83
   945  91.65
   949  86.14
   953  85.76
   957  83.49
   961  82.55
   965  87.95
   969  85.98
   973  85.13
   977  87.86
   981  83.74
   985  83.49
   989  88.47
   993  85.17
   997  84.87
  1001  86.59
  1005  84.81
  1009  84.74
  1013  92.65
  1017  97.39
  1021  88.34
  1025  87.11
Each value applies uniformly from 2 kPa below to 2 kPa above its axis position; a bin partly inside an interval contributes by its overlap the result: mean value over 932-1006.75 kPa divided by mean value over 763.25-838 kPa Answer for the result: 1.21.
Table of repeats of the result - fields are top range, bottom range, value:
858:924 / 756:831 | 1.18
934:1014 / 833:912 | 1.06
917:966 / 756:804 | 1.31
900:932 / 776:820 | 1.32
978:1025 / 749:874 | 1.17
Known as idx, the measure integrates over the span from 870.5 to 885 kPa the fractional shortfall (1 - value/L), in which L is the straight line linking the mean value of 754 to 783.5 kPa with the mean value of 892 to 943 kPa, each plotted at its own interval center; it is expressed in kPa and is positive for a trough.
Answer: 0.8 kPa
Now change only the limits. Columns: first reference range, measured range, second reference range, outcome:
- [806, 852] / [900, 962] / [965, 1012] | -4.8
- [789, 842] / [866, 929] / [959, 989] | -3.9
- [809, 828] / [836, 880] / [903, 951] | 2.4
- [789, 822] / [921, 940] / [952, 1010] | -2.1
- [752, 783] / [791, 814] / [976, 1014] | -1.4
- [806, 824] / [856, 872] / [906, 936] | 0.9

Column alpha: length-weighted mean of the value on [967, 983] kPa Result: 85.7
